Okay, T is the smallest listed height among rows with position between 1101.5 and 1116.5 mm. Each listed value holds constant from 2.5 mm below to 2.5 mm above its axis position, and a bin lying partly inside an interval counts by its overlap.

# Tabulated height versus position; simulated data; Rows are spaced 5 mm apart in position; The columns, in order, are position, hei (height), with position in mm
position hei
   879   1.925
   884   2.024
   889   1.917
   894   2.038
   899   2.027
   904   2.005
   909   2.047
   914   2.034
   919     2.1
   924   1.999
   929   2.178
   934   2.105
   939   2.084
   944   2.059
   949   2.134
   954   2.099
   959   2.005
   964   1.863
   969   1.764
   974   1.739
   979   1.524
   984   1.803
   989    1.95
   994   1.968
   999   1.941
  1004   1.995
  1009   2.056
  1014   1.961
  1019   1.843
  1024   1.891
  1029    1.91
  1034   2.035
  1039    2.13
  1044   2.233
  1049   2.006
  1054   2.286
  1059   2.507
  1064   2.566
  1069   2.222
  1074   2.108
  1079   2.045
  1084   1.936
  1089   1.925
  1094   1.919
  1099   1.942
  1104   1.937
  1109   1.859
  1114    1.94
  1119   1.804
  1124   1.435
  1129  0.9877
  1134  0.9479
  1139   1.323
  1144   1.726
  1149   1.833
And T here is 1.859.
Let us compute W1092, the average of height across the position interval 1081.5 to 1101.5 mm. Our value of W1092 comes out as 1.93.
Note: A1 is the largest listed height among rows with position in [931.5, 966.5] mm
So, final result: 2.134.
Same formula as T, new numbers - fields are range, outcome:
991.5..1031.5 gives 1.843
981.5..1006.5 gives 1.803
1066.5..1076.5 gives 2.108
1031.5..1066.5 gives 2.006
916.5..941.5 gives 1.999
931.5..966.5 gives 1.863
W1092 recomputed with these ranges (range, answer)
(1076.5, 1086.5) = 1.99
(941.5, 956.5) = 2.1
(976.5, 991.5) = 1.76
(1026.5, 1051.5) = 2.06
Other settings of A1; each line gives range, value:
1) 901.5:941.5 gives 2.178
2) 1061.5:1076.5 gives 2.566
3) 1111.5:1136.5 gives 1.94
